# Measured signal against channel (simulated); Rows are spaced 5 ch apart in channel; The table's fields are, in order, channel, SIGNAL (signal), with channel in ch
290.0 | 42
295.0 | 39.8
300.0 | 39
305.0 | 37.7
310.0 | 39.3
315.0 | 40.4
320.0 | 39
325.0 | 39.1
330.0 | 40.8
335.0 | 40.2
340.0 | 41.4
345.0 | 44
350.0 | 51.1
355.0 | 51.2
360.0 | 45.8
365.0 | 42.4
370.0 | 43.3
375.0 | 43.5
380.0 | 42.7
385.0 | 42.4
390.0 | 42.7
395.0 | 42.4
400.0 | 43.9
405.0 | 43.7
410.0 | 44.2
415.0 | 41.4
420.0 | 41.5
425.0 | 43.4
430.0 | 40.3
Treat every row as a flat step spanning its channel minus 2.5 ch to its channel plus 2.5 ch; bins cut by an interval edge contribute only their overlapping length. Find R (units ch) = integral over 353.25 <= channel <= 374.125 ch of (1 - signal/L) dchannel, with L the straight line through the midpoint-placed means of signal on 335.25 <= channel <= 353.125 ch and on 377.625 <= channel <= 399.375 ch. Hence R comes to -0.62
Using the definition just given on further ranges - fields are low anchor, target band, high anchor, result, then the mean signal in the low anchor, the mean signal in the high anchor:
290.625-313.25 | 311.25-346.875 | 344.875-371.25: 1.9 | 39.3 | 46.6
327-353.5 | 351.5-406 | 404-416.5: -0.9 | 43.7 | 43.2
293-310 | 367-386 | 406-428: -0.8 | 38.9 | 42.6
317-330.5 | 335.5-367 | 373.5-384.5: -3.4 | 39.5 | 42.9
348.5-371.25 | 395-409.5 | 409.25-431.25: 0.0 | 46.8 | 42.1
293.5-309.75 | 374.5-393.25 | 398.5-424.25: -0.4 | 38.8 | 42.9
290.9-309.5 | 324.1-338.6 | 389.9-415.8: 0.1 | 39.2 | 43.2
